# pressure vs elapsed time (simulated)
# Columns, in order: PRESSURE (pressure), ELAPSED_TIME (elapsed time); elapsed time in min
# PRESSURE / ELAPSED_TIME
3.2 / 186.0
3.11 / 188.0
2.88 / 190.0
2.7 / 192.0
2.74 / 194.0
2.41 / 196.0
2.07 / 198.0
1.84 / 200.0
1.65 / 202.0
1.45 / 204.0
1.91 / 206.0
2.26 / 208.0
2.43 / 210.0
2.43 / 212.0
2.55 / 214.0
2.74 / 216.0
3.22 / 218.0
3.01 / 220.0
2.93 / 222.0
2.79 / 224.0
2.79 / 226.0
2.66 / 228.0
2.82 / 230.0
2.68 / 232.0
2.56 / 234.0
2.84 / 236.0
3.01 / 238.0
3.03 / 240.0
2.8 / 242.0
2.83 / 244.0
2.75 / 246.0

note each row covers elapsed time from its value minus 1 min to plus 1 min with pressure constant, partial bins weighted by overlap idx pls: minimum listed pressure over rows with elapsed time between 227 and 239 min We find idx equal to 2.56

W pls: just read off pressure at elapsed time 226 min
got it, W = 2.79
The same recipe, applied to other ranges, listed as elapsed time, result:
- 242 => 2.8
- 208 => 2.26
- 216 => 2.74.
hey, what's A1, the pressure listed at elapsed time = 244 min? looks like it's 2.83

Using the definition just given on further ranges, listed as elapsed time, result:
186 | 3.2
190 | 2.88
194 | 2.74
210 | 2.43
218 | 3.22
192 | 2.7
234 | 2.56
